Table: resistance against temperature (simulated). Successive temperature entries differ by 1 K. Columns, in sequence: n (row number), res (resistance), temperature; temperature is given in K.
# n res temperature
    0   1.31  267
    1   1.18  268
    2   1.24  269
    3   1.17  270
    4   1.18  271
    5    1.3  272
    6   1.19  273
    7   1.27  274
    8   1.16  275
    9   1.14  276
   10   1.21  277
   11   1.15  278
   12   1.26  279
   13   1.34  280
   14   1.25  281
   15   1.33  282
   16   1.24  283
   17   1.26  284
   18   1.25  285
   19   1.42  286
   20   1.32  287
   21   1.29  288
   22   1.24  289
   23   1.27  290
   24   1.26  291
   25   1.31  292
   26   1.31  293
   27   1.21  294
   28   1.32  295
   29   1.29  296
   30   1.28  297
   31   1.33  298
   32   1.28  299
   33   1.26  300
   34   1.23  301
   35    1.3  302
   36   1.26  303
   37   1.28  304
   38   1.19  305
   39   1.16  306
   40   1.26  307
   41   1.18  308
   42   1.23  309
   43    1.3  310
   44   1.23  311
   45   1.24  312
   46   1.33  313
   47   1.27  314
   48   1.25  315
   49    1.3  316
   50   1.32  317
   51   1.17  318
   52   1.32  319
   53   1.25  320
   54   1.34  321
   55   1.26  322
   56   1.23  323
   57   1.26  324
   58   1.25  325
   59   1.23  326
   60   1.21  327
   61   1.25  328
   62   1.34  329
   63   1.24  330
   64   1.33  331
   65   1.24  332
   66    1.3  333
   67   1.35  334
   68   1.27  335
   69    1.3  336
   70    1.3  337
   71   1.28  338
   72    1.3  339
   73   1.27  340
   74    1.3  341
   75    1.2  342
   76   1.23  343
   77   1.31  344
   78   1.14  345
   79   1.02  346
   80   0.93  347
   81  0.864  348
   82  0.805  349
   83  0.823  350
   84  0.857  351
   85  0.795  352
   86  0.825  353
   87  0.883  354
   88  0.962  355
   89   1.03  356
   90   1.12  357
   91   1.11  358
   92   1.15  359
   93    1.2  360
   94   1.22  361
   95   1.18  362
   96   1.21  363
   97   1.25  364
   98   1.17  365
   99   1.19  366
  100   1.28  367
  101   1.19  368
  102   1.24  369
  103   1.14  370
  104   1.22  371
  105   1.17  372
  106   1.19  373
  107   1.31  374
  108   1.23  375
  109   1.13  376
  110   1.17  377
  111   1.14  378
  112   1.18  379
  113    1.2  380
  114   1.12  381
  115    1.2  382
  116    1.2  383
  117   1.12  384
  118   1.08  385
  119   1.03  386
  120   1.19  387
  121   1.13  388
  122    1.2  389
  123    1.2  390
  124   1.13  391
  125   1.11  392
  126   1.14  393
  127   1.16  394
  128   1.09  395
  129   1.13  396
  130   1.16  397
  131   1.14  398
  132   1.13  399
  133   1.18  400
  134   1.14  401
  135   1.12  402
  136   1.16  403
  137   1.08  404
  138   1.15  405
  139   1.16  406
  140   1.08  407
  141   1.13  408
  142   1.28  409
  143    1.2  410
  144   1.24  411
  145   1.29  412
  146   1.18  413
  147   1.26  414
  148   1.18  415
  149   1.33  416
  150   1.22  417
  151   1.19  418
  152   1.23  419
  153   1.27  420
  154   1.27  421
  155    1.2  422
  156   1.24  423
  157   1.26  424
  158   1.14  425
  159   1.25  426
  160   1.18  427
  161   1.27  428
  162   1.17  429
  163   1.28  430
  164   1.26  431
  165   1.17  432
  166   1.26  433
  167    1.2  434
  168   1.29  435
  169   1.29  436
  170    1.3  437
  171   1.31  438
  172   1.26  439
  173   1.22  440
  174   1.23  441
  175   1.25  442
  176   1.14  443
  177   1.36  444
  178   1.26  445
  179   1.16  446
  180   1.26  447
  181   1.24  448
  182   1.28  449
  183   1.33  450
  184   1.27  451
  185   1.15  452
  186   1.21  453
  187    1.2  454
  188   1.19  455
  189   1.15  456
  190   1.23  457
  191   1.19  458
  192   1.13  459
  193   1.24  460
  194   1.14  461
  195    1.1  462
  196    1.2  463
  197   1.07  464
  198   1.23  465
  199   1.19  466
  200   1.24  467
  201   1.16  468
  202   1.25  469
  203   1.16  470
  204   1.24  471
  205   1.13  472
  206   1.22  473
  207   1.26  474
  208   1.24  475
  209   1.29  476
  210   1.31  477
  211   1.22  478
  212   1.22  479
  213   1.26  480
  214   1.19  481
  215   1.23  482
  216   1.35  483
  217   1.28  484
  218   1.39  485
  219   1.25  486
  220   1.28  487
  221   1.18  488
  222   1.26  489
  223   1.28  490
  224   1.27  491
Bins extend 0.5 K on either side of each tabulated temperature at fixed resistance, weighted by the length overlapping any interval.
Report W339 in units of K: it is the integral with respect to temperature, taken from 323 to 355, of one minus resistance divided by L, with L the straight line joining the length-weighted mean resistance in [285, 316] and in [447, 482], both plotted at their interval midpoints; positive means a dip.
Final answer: 2.7 K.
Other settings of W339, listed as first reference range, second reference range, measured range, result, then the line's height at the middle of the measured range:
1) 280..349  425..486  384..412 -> 2.0 K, 1.24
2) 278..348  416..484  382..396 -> 1.1 K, 1.24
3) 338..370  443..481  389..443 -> -1.6 K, 1.17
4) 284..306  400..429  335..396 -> 4.8 K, 1.23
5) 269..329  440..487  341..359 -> 3.5 K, 1.25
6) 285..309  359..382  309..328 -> -0.2 K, 1.25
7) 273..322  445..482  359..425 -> 2.7 K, 1.23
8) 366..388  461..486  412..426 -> -0.4 K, 1.2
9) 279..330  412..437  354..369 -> 1.2 K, 1.25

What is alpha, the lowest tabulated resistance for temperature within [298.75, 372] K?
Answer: 0.795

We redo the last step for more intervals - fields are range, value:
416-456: 1.14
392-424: 1.08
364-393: 1.03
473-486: 1.19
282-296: 1.21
